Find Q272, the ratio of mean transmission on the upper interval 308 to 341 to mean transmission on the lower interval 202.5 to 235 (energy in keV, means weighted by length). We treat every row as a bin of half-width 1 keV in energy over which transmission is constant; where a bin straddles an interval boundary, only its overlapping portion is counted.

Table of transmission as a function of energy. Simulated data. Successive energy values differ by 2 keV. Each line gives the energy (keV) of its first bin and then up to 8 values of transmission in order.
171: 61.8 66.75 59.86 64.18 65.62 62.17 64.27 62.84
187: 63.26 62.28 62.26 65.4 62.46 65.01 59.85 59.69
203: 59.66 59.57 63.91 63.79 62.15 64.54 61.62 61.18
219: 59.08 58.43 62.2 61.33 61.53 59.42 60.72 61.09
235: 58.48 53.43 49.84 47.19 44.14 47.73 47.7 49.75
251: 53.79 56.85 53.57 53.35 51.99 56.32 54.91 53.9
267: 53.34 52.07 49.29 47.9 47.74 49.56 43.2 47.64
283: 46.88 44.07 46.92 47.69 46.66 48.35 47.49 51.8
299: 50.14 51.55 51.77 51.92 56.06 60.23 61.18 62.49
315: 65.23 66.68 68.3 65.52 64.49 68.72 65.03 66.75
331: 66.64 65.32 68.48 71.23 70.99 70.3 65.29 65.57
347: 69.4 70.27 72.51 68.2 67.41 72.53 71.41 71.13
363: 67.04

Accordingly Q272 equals 1.1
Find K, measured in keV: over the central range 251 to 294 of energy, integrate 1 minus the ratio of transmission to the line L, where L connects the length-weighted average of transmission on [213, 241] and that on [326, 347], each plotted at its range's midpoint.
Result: 8.4 keV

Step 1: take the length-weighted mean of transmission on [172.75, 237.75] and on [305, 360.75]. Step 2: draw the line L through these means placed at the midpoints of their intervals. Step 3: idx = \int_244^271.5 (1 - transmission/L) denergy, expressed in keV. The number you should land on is 4.9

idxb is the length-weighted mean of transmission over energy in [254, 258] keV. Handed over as 53.5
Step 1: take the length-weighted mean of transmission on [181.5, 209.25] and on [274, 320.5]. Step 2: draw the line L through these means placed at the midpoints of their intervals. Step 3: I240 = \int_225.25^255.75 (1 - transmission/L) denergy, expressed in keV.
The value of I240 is 2.3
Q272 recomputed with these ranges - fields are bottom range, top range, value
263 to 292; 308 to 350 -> 1.37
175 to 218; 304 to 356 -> 1.05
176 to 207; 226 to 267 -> 0.86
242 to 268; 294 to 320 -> 1.10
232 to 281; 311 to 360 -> 1.32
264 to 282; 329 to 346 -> 1.37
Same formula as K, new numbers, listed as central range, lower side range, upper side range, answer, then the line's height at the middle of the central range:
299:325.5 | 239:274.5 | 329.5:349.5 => 1.0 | 62.7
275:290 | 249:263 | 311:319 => 3.1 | 58.9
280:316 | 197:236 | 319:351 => 7.5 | 65.7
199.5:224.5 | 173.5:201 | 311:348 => 0.9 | 63.7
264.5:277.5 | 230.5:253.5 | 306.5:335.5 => 1.5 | 56.9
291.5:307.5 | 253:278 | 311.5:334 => 2.5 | 60.3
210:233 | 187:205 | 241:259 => -1.8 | 56.7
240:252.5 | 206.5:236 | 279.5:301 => 1.7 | 56.4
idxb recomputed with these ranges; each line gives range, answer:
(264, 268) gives 53.6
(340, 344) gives 67.8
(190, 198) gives 63.8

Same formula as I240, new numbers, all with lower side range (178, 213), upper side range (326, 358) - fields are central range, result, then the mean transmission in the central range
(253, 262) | 1.5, 54.1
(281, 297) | 4.6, 47.2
